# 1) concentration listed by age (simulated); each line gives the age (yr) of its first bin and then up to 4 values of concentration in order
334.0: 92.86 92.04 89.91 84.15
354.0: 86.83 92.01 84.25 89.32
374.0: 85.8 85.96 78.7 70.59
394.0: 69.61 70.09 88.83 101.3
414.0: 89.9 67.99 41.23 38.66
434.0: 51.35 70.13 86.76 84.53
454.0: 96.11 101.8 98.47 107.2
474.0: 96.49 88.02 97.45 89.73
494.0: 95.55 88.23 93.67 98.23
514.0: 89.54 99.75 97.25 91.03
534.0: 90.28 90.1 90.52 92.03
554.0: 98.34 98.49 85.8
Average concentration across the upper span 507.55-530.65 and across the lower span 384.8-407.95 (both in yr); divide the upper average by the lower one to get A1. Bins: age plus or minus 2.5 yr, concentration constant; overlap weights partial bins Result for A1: 1.24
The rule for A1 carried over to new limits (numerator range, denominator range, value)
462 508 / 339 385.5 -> 1.10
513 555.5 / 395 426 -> 1.21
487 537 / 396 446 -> 1.32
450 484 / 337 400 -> 1.17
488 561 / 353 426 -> 1.17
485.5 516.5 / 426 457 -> 1.30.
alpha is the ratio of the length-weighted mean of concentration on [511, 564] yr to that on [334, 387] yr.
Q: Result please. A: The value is 1.07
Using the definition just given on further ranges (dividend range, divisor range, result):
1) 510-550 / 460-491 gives 0.96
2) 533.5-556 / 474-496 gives 0.99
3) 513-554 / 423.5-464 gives 1.25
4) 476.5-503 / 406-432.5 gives 1.36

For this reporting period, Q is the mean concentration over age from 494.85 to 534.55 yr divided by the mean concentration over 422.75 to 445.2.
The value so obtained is 1.6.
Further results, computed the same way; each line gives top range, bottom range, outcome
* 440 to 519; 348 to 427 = 1.17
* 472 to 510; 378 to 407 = 1.21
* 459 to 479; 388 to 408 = 1.29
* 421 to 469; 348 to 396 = 0.92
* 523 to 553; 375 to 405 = 1.19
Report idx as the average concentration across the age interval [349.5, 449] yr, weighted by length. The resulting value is 76.6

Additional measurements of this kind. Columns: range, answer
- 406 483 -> 81.7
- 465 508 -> 94.8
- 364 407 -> 80.4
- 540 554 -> 92.4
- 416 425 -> 58.8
